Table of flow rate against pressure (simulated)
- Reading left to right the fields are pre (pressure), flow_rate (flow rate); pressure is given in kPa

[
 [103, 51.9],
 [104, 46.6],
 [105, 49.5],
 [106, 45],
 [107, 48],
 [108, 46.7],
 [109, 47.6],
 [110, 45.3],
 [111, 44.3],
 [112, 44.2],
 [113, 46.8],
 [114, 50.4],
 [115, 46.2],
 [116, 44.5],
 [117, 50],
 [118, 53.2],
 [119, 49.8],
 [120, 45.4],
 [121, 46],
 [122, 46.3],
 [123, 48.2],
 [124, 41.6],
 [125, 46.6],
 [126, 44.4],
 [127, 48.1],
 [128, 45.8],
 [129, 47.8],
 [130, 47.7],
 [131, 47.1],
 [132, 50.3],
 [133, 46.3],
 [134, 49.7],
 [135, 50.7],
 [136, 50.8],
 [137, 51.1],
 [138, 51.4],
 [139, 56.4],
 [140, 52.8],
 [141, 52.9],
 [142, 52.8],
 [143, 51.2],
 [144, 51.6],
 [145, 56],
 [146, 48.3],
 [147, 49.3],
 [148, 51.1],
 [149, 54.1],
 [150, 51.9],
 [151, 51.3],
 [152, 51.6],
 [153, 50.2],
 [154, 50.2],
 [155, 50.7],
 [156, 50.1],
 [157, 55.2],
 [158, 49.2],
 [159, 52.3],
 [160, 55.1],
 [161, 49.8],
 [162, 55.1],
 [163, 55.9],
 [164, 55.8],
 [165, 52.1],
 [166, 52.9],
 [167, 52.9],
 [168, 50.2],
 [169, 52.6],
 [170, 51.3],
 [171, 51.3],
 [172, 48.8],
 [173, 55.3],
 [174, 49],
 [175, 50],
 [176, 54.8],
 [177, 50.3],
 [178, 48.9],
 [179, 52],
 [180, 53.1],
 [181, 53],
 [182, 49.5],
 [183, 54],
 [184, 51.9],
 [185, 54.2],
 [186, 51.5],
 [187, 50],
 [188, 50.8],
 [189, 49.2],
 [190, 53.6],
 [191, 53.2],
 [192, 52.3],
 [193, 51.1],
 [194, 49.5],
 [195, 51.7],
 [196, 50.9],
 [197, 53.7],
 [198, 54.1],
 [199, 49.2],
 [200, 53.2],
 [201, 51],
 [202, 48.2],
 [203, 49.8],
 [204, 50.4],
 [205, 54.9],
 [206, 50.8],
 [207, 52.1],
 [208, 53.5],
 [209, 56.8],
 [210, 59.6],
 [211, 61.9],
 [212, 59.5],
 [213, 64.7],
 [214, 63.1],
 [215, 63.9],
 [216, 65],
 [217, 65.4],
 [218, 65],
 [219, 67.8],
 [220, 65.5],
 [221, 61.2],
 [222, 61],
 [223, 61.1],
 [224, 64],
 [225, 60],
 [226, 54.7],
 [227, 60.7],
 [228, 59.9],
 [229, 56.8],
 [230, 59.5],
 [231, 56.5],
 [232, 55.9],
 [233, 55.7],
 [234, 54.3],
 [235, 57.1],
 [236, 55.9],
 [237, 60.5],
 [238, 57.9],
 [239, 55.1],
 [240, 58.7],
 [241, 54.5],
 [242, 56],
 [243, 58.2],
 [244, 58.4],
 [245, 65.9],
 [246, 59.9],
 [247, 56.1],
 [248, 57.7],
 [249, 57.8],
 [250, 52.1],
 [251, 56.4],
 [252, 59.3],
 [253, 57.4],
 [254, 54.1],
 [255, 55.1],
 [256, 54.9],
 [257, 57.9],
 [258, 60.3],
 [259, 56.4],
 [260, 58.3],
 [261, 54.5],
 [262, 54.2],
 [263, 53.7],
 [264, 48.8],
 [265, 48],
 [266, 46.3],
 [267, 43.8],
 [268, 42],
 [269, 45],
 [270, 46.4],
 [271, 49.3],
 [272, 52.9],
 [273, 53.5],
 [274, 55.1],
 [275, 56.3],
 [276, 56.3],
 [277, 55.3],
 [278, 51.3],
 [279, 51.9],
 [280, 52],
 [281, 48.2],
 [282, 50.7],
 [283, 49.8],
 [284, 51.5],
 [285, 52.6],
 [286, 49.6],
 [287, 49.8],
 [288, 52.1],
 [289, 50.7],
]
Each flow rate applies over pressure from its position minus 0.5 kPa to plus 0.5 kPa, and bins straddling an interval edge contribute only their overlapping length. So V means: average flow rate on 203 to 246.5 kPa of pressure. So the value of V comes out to 58.9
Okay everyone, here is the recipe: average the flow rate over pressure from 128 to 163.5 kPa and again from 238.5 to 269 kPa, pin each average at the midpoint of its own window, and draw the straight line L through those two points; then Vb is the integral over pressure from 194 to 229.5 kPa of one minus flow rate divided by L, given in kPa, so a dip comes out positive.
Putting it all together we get -2.7 kPa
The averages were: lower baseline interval 51.3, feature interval 57.6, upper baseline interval 54.9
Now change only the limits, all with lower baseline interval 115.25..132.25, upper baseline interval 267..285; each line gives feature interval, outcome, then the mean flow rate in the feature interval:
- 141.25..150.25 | -0.78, 51.8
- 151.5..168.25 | -1.50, 52.3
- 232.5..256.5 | -3.32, 57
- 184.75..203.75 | -0.97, 51.4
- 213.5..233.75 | -4.68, 61.1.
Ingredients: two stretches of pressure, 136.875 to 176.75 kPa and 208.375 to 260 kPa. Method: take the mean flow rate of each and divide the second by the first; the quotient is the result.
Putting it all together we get 1.1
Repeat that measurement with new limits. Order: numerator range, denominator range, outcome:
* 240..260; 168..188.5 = 1.11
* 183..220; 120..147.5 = 1.12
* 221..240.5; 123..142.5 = 1.19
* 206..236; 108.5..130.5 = 1.28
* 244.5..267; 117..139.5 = 1.14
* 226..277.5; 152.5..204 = 1.07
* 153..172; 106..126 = 1.12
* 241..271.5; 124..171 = 1.06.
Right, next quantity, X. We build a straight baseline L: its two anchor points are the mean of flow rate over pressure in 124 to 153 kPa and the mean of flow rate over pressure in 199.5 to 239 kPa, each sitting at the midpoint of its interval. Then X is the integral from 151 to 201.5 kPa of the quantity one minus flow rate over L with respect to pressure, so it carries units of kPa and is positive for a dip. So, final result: 1.9 kPa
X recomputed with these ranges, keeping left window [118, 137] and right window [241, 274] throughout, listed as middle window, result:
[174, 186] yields -0.4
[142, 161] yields -1.1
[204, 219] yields -2.3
